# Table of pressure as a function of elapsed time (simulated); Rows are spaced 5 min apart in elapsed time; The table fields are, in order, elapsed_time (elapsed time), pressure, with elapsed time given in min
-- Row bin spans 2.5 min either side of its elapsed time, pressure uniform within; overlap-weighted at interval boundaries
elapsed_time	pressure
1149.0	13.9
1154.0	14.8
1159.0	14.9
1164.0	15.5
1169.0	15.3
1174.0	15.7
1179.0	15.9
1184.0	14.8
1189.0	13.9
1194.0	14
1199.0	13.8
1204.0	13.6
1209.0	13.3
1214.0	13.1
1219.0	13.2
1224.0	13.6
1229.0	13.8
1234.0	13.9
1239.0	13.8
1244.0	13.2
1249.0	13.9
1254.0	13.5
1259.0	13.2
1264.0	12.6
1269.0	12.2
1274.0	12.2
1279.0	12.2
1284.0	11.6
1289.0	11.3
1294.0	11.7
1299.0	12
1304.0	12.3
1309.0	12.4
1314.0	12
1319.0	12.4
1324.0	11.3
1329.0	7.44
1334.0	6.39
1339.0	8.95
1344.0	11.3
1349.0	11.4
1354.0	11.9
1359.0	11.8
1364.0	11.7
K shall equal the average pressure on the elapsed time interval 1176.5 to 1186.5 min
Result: 15.3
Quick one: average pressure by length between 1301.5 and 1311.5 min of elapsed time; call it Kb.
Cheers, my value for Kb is 12.3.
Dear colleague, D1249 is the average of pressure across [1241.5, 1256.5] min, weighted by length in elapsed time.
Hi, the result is 13.5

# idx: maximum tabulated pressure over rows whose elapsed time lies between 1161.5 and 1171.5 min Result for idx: 15.5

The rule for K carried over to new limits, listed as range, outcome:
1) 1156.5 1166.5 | 15.2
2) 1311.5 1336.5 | 9.91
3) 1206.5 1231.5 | 13.4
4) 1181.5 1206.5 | 14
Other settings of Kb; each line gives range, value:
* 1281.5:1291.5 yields 11.4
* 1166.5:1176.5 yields 15.5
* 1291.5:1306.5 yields 12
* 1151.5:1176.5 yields 15.2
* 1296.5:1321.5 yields 12.2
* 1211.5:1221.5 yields 13.2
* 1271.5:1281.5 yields 12.2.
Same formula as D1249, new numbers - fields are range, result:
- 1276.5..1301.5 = 11.8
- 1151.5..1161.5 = 14.8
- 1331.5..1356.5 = 9.99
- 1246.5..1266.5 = 13.3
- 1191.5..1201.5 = 13.9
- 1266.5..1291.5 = 11.9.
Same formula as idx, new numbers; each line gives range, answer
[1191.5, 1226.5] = 14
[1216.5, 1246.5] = 13.9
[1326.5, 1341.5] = 8.95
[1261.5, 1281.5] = 12.6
